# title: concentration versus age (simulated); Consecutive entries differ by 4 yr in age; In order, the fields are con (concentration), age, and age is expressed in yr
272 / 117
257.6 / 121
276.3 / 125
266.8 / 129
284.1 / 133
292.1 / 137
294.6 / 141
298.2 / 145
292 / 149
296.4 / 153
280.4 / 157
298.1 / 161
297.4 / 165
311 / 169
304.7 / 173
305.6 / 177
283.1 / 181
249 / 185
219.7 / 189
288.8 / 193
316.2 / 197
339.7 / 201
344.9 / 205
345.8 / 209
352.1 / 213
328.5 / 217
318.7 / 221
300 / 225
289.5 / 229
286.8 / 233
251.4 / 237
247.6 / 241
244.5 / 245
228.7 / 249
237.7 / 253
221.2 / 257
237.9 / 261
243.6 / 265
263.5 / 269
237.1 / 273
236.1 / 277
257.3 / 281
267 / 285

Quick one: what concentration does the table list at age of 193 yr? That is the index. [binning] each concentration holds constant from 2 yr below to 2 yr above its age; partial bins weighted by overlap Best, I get 288.8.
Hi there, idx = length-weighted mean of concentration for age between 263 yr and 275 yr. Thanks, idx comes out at 248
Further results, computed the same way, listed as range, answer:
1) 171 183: 298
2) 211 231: 318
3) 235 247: 248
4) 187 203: 291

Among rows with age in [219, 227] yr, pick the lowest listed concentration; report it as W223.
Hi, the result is 300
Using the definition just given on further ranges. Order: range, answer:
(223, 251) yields 228.7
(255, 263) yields 221.2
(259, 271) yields 237.9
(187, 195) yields 219.7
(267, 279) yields 236.1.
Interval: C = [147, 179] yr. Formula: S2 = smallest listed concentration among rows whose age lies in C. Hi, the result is 280.4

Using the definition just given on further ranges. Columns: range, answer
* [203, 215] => 344.9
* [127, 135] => 266.8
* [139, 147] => 294.6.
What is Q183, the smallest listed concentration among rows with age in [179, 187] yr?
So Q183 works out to 249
